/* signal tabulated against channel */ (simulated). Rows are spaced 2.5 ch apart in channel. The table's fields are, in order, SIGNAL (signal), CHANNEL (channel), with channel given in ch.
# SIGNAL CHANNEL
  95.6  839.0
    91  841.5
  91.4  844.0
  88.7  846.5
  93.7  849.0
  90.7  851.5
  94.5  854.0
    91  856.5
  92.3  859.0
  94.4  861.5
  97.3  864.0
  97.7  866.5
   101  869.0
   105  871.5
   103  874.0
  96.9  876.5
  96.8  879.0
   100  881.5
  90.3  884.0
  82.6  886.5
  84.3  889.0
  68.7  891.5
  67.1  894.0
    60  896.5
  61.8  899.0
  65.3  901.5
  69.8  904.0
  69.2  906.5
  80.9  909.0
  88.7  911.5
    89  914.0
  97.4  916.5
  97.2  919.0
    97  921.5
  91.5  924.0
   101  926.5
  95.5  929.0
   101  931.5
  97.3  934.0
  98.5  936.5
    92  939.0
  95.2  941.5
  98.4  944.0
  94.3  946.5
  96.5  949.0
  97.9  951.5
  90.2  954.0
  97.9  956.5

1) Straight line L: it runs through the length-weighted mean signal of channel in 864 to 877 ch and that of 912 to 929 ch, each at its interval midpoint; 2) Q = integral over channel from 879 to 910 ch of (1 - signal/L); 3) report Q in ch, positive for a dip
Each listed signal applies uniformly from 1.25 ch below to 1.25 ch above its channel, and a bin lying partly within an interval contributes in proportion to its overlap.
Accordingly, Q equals 7.0 ch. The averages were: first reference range 101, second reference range 95.2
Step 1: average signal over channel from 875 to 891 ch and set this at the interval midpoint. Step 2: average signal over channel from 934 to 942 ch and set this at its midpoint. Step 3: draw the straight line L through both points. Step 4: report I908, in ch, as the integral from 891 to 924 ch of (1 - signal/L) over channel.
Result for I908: 5.1 ch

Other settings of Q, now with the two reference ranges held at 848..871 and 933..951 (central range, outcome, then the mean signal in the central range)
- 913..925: 0.2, 94.6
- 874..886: -0.1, 95.9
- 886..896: 2.3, 74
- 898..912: 3.5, 71.9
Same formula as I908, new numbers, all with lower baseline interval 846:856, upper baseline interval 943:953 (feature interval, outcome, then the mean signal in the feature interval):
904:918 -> 1.62 ch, 83.9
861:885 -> -1.38 ch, 98.4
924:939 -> -0.27 ch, 97.5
